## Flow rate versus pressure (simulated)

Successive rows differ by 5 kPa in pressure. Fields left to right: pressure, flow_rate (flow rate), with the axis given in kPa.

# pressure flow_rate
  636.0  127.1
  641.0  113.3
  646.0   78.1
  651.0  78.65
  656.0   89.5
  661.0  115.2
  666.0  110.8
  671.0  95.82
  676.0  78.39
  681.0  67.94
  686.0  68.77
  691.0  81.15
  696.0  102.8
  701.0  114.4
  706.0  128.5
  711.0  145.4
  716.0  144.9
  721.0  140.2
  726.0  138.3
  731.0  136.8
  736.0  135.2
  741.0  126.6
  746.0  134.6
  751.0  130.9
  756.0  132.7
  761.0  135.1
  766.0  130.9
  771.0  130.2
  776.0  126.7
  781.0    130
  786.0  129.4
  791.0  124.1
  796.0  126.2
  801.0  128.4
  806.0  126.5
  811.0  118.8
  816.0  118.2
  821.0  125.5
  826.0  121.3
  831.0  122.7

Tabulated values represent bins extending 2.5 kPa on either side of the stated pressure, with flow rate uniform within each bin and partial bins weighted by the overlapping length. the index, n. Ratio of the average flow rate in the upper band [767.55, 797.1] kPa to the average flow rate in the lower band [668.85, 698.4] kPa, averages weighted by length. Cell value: 1.56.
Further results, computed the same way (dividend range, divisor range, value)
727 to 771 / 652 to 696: 1.49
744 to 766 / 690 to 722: 1.08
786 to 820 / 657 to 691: 1.40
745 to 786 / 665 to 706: 1.43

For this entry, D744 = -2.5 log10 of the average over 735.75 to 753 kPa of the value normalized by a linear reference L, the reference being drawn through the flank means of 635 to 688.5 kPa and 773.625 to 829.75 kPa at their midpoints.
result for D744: -0.179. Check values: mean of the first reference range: 92.1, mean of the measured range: 131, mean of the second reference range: 125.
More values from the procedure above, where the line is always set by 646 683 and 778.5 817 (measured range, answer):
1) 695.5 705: -0.13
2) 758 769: -0.14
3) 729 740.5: -0.23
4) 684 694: 0.25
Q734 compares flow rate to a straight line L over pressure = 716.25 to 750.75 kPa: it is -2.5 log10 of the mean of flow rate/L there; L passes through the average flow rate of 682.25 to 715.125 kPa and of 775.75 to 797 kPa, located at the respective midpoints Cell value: -0.18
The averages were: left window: 107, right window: 127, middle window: 136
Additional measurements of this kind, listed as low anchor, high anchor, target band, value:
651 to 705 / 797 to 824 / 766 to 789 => -0.12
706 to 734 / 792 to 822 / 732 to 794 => 0.01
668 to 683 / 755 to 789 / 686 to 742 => -0.21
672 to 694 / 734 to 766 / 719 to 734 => -0.22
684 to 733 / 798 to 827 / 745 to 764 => -0.10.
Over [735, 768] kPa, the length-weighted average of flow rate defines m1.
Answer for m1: 132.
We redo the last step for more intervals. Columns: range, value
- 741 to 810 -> 129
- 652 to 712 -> 98.2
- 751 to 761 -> 133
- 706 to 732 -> 140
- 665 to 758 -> 117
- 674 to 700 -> 81.8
